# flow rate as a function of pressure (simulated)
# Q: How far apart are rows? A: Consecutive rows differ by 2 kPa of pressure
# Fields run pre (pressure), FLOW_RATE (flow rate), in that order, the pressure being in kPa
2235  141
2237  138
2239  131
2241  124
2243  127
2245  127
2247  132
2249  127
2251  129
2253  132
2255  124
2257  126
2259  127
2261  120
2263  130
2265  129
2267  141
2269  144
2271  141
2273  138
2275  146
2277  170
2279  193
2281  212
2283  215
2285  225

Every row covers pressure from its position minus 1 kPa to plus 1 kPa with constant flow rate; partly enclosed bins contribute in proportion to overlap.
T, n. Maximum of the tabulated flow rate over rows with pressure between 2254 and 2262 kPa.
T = 127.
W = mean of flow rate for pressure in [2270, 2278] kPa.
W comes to 149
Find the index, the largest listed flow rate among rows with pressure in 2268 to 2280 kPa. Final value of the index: 193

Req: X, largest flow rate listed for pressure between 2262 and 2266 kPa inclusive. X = 130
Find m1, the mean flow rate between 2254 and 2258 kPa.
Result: 125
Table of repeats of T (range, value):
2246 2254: 132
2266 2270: 144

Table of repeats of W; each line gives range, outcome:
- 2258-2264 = 126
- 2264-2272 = 139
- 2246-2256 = 129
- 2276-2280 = 182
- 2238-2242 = 128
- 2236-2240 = 134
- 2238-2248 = 128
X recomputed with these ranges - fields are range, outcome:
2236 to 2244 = 138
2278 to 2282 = 212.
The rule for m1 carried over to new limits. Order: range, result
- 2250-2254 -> 130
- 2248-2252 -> 128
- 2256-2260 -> 126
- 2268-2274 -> 141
